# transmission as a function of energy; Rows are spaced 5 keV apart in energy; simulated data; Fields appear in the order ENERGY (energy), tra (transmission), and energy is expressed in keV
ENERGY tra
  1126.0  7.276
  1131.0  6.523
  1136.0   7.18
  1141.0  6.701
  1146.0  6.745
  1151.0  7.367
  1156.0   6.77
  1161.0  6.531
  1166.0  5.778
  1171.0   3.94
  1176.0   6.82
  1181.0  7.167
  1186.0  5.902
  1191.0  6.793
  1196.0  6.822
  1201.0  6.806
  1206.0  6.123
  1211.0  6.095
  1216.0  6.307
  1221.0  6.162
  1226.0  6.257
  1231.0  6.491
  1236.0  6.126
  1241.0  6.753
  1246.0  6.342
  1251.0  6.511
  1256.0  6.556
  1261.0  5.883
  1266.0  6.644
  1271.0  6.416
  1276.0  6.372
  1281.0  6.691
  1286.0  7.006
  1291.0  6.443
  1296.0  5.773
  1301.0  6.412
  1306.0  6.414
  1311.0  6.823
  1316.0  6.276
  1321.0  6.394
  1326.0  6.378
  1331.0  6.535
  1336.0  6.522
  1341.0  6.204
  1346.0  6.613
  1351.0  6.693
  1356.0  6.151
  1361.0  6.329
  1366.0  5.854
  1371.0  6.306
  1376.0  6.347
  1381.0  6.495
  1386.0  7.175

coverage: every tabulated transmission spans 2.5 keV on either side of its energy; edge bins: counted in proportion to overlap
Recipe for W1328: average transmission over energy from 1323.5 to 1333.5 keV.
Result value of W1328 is 6.46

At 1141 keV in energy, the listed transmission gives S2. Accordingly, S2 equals 6.701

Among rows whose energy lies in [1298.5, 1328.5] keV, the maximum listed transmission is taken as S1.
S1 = 6.823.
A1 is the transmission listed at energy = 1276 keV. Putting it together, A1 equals 6.372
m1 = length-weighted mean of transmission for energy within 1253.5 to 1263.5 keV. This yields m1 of 6.22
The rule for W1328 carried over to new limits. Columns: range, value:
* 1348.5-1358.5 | 6.42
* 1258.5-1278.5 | 6.33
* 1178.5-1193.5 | 6.62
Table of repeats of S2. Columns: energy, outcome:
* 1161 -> 6.531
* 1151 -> 7.367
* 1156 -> 6.77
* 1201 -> 6.806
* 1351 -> 6.693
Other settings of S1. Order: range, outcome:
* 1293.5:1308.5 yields 6.414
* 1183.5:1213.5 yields 6.822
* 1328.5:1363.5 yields 6.693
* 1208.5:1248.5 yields 6.753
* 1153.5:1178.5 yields 6.82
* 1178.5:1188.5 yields 7.167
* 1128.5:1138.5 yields 7.18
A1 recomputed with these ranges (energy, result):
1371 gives 6.306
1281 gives 6.691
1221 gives 6.162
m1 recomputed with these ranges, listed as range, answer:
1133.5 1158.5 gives 6.95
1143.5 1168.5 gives 6.64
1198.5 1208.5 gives 6.46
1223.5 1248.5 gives 6.39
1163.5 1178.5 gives 5.51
